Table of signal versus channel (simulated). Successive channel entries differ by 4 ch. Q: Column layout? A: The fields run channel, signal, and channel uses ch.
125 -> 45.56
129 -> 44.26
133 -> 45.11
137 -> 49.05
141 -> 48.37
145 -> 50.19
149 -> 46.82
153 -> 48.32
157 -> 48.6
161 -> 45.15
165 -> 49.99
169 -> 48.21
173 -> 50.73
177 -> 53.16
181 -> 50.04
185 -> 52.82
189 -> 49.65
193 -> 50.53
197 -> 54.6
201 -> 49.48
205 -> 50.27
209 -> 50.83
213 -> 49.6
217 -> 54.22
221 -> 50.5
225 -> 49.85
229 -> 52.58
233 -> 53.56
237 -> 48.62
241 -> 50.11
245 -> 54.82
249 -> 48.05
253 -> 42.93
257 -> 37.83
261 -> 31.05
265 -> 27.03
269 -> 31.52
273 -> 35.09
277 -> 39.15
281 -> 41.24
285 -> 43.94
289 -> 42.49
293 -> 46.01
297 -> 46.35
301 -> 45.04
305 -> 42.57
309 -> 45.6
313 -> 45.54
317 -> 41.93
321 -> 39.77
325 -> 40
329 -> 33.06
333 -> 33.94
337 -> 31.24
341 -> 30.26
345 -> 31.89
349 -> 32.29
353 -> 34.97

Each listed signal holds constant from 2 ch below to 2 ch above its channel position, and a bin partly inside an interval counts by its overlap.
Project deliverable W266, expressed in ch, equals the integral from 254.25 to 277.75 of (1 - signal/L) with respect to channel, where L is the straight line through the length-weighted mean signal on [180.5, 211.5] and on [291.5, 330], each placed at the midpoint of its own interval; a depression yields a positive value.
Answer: 6.33 ch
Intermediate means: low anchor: 51.1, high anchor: 42.8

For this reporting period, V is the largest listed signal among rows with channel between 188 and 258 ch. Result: 54.82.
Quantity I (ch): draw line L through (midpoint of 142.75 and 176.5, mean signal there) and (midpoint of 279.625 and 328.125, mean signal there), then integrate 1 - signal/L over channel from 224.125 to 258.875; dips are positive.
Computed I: -2.4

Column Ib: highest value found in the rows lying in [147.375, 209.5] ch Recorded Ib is 54.6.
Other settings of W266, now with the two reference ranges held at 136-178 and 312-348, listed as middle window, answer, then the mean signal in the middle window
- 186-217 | -3.71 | 51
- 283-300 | -2.56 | 44.7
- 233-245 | -2.30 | 51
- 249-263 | 0.93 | 38.8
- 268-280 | 1.22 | 36.1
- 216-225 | -1.52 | 51.6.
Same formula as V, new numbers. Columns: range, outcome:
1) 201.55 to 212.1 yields 50.83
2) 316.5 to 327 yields 41.93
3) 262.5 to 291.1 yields 43.94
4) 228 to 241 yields 53.56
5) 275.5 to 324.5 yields 46.35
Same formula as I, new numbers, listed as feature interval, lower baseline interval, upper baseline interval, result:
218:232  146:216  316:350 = -1.78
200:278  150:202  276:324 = 2.32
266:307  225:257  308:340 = 2.03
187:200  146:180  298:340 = -1.18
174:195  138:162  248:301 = -2.54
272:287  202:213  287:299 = 1.84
